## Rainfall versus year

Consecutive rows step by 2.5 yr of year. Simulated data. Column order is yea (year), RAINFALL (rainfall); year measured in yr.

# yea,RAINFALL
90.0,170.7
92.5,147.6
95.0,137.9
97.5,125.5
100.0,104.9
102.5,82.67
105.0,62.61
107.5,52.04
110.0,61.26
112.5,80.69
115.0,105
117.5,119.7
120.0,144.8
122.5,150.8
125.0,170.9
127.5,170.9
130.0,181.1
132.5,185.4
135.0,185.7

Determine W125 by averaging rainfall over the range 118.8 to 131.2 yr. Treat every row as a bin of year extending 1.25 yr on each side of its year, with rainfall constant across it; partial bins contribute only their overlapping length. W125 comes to 164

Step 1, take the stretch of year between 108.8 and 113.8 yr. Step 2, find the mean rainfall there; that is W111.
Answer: 71.4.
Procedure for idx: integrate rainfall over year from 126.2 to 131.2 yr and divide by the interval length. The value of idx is 176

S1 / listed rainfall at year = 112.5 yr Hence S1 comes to 80.69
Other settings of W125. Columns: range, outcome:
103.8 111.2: 58.6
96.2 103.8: 104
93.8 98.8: 131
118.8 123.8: 148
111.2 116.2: 92.4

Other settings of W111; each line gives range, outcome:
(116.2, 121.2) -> 132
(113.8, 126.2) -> 138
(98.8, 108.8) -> 75.3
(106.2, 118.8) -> 83.9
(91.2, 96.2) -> 143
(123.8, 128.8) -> 171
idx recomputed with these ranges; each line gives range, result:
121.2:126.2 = 161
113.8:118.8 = 113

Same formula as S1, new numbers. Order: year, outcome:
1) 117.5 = 119.7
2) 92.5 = 147.6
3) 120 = 144.8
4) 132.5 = 185.4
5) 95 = 137.9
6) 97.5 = 125.5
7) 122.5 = 150.8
